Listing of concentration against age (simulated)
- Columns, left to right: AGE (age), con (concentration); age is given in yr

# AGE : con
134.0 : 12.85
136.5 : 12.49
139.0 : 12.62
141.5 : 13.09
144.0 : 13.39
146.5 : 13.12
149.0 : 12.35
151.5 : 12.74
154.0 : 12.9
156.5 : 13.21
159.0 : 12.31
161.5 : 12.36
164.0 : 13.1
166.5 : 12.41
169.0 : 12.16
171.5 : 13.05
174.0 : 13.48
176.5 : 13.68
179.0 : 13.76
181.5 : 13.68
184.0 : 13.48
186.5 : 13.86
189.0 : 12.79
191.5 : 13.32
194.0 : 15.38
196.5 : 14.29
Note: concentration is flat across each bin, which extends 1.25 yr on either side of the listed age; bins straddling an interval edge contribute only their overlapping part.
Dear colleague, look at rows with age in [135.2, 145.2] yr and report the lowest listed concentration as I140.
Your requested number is 12.49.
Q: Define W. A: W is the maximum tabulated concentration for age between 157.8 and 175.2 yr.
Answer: 13.48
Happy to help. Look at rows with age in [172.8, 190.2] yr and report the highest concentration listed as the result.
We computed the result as 13.86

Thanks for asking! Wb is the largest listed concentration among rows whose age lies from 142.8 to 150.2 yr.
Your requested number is 13.39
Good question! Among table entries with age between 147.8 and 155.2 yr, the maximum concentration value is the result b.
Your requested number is 12.9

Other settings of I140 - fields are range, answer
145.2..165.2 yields 12.31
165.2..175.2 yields 12.16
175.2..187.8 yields 13.48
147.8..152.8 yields 12.35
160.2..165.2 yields 12.36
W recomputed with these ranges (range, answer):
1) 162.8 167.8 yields 13.1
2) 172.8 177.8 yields 13.68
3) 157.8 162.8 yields 12.36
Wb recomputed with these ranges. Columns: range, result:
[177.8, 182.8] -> 13.76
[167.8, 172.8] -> 13.05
